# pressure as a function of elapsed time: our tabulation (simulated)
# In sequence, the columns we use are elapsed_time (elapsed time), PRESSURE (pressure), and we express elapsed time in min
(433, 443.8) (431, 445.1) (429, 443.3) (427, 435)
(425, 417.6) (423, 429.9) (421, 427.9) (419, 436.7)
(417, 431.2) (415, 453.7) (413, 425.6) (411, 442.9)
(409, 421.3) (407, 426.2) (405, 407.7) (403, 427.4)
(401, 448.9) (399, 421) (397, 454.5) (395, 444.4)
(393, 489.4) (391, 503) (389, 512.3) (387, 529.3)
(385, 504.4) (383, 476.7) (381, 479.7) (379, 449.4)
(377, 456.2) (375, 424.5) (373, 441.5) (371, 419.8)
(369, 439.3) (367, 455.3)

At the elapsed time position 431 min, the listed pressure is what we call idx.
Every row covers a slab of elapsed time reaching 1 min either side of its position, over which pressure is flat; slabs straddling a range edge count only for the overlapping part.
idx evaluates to 445.1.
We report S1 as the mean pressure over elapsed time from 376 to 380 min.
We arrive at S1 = 453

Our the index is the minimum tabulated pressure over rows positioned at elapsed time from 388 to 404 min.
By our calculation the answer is 421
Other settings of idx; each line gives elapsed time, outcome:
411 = 442.9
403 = 427.4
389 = 512.3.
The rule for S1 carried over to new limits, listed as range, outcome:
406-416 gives 434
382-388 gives 503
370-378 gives 436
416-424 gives 431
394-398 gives 449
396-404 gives 438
